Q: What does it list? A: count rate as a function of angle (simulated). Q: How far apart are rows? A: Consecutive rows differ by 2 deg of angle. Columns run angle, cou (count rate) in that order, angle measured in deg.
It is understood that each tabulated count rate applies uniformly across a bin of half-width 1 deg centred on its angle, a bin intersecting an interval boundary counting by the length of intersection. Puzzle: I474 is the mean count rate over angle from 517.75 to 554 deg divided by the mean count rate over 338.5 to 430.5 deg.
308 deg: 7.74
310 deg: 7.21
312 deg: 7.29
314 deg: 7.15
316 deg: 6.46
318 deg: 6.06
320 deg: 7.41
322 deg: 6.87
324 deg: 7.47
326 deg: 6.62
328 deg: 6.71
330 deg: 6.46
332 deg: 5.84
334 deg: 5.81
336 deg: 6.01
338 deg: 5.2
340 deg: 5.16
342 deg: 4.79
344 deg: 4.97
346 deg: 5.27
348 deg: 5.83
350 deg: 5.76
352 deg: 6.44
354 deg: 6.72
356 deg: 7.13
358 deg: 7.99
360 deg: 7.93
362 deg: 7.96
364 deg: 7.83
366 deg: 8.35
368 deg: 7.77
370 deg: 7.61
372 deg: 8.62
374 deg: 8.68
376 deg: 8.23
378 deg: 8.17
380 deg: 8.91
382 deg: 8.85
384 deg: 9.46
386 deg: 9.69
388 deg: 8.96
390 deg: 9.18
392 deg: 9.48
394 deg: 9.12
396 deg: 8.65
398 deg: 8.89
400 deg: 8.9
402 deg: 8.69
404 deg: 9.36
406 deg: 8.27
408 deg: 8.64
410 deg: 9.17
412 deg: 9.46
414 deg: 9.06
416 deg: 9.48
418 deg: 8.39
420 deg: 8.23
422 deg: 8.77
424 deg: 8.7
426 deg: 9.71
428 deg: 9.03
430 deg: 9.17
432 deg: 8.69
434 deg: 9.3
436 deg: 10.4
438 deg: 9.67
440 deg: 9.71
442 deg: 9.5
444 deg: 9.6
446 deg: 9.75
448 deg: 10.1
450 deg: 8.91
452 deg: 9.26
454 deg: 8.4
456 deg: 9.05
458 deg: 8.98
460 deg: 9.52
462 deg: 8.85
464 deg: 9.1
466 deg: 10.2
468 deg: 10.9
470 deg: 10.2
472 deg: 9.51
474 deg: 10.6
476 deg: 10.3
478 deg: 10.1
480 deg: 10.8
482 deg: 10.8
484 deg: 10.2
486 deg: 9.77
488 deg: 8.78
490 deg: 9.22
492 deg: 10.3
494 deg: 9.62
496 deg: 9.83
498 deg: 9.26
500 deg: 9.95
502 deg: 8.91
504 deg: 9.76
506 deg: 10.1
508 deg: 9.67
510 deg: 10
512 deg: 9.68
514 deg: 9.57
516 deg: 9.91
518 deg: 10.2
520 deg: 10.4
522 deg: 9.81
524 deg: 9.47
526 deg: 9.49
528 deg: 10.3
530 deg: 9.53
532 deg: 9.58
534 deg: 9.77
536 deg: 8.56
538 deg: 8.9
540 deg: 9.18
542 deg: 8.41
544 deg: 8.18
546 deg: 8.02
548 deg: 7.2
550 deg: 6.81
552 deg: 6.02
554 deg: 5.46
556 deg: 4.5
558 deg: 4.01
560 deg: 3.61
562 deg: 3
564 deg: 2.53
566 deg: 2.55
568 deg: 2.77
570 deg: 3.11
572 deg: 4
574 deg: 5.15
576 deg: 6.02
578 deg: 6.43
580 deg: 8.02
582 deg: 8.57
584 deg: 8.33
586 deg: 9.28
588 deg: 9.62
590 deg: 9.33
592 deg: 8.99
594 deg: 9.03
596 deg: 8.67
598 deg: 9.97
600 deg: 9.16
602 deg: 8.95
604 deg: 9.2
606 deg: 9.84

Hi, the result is 1.1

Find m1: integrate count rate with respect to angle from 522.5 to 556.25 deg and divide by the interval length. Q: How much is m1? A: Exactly 8.3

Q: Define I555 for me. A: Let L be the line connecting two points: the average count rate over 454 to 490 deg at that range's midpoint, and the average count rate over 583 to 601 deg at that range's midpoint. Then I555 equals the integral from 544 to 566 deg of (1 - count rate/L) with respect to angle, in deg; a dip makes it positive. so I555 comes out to 9.9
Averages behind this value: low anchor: 9.8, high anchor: 9.15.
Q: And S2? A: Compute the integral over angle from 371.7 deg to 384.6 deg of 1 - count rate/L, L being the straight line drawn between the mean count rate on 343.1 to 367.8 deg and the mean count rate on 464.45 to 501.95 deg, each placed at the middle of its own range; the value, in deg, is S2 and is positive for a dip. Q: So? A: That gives -2.2 deg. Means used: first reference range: 6.89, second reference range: 9.98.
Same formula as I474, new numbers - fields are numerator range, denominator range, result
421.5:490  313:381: 1.39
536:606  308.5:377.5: 1.01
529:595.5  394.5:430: 0.76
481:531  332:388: 1.35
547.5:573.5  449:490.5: 0.44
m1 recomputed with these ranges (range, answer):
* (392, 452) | 9.16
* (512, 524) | 9.91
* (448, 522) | 9.74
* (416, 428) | 8.84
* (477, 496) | 9.95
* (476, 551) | 9.47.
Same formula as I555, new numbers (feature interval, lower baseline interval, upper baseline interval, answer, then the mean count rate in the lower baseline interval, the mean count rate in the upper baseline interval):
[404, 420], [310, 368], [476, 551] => -2.29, 6.59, 9.47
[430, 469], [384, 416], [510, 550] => -1.43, 9.06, 9.23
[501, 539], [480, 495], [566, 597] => -3.36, 9.88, 7.01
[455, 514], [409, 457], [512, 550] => -3.69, 9.23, 9.2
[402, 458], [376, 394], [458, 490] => 1.90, 9.04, 9.92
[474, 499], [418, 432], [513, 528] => -1.13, 8.88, 9.87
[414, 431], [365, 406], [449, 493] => 0.43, 8.77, 9.72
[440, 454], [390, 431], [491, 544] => -0.42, 8.96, 9.59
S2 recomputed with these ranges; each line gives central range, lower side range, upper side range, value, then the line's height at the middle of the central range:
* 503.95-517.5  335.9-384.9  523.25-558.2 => -3.3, 7.91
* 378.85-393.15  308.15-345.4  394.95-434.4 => -2.0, 8.08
